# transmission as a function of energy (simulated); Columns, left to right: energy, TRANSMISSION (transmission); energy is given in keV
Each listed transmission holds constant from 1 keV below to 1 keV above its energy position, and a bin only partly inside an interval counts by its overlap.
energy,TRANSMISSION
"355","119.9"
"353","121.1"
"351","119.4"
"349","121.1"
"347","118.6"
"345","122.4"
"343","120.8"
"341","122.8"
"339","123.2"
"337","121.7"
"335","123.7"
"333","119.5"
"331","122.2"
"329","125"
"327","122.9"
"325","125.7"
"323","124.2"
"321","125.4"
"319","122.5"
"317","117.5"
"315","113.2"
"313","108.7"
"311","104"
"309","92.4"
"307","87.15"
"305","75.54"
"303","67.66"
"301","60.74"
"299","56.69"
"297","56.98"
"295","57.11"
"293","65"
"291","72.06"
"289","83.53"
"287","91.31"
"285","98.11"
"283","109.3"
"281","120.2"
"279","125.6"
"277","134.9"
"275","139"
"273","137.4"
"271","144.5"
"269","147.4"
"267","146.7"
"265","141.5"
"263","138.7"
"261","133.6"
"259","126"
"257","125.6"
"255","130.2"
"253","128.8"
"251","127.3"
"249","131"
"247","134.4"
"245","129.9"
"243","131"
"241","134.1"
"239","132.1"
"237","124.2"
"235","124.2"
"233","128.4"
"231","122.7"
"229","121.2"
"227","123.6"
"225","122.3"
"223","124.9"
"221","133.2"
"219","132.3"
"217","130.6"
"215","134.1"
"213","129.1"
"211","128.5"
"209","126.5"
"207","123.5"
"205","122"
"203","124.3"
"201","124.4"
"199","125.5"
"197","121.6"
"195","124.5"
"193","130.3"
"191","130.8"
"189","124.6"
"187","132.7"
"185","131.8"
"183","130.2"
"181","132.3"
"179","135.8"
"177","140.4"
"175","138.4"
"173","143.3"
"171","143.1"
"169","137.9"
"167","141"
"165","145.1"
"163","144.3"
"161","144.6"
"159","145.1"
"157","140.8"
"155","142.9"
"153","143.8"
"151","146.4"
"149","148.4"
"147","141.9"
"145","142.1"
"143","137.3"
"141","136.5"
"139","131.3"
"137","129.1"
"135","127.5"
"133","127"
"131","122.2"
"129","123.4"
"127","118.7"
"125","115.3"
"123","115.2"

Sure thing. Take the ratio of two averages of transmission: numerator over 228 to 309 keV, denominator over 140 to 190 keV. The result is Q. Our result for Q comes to 0.8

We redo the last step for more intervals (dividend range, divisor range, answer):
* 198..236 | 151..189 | 0.91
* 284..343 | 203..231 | 0.79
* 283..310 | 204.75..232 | 0.59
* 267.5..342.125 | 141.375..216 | 0.79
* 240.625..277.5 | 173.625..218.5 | 1.04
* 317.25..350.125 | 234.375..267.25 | 0.93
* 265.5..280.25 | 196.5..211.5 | 1.12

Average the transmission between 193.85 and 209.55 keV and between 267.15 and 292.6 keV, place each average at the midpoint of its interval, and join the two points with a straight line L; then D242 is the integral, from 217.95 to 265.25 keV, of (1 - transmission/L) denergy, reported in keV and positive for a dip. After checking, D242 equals -3.4 keV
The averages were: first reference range 124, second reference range 117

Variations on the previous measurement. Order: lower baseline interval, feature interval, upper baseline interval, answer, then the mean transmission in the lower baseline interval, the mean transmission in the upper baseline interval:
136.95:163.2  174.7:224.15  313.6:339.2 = 2.46 keV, 141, 122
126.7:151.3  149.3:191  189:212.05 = -3.15 keV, 133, 126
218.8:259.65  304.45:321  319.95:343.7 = 2.58 keV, 128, 123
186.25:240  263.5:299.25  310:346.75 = 4.21 keV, 127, 120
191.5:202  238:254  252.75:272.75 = 0.33 keV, 126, 137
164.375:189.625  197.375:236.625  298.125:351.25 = 0.95 keV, 137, 110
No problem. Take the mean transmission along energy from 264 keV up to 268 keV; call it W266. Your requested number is 144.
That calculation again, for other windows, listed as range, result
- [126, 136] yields 124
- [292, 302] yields 59.3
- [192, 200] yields 125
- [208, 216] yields 130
